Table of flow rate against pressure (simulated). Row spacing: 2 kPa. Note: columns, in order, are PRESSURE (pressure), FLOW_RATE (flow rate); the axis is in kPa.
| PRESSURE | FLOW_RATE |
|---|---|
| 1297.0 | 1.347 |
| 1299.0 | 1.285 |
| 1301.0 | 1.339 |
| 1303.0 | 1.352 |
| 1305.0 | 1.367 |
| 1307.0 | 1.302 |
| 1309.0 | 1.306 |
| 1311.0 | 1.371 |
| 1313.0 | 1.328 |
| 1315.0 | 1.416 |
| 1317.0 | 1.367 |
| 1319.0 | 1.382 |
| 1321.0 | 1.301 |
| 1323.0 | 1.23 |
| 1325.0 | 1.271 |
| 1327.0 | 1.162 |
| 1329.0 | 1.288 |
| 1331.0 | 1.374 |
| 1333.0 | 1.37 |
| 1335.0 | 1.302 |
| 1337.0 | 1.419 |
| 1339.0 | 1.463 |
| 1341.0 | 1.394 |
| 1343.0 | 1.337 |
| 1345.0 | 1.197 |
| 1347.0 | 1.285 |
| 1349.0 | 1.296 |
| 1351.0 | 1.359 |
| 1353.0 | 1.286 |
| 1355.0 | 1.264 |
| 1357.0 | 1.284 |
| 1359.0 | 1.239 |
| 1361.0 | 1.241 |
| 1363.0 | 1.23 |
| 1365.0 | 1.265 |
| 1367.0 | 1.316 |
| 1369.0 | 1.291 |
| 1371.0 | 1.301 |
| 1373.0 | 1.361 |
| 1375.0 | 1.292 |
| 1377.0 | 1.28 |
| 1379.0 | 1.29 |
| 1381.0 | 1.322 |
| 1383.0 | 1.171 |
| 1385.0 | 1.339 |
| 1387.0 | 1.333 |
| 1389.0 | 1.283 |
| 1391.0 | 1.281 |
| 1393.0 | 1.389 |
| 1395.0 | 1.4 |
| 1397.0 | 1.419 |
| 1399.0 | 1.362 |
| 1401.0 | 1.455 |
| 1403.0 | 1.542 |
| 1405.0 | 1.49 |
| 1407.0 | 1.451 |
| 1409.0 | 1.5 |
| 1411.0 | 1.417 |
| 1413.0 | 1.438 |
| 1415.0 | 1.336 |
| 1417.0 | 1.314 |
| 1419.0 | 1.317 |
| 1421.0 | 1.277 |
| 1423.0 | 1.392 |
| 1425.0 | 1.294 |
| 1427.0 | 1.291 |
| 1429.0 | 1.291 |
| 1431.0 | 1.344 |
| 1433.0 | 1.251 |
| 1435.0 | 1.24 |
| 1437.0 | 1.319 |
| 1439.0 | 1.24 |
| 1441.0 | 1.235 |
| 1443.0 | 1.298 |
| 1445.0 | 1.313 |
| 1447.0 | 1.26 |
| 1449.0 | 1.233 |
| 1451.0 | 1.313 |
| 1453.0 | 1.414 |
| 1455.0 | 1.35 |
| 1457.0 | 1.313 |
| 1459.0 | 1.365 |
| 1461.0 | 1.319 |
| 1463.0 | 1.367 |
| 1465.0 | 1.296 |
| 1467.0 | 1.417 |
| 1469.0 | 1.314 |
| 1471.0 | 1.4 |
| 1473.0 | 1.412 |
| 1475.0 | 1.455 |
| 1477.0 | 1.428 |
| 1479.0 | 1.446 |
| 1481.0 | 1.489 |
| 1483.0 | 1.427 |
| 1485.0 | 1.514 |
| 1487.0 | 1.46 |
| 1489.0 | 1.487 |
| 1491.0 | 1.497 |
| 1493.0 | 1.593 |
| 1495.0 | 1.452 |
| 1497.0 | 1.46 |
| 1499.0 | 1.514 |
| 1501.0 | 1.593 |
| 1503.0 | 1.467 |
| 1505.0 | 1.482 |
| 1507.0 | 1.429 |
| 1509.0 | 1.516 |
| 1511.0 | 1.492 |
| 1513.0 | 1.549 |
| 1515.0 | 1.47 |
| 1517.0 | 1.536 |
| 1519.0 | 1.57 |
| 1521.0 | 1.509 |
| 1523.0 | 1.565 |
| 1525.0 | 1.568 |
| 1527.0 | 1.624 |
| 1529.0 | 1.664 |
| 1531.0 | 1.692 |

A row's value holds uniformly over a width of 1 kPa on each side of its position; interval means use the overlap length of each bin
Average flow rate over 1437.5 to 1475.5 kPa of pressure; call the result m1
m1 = 1.33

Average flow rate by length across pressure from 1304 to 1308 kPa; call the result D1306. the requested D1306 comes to 1.33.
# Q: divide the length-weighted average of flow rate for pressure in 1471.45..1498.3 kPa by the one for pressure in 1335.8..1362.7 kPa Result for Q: 1.12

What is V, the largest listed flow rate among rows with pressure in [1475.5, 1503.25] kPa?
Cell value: 1.593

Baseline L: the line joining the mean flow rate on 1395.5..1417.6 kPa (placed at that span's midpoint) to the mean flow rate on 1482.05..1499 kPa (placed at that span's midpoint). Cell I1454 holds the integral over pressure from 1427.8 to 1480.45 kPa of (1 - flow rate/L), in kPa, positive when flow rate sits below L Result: 4.7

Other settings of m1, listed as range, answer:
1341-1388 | 1.29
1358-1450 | 1.32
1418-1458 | 1.3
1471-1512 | 1.48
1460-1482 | 1.39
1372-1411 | 1.37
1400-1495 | 1.38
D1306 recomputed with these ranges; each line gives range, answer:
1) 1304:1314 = 1.33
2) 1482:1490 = 1.47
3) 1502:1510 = 1.47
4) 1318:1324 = 1.3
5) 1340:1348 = 1.3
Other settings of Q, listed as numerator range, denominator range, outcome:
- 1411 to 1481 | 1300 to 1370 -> 1.02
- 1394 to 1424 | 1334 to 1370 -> 1.08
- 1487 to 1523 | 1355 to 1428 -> 1.13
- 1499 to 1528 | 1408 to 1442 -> 1.15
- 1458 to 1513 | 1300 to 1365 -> 1.10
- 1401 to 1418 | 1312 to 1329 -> 1.10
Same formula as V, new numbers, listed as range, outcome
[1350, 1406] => 1.542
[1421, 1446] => 1.392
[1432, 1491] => 1.514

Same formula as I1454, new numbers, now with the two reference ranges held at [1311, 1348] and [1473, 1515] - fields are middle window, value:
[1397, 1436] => 1.1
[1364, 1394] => 1.6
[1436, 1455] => 1.9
